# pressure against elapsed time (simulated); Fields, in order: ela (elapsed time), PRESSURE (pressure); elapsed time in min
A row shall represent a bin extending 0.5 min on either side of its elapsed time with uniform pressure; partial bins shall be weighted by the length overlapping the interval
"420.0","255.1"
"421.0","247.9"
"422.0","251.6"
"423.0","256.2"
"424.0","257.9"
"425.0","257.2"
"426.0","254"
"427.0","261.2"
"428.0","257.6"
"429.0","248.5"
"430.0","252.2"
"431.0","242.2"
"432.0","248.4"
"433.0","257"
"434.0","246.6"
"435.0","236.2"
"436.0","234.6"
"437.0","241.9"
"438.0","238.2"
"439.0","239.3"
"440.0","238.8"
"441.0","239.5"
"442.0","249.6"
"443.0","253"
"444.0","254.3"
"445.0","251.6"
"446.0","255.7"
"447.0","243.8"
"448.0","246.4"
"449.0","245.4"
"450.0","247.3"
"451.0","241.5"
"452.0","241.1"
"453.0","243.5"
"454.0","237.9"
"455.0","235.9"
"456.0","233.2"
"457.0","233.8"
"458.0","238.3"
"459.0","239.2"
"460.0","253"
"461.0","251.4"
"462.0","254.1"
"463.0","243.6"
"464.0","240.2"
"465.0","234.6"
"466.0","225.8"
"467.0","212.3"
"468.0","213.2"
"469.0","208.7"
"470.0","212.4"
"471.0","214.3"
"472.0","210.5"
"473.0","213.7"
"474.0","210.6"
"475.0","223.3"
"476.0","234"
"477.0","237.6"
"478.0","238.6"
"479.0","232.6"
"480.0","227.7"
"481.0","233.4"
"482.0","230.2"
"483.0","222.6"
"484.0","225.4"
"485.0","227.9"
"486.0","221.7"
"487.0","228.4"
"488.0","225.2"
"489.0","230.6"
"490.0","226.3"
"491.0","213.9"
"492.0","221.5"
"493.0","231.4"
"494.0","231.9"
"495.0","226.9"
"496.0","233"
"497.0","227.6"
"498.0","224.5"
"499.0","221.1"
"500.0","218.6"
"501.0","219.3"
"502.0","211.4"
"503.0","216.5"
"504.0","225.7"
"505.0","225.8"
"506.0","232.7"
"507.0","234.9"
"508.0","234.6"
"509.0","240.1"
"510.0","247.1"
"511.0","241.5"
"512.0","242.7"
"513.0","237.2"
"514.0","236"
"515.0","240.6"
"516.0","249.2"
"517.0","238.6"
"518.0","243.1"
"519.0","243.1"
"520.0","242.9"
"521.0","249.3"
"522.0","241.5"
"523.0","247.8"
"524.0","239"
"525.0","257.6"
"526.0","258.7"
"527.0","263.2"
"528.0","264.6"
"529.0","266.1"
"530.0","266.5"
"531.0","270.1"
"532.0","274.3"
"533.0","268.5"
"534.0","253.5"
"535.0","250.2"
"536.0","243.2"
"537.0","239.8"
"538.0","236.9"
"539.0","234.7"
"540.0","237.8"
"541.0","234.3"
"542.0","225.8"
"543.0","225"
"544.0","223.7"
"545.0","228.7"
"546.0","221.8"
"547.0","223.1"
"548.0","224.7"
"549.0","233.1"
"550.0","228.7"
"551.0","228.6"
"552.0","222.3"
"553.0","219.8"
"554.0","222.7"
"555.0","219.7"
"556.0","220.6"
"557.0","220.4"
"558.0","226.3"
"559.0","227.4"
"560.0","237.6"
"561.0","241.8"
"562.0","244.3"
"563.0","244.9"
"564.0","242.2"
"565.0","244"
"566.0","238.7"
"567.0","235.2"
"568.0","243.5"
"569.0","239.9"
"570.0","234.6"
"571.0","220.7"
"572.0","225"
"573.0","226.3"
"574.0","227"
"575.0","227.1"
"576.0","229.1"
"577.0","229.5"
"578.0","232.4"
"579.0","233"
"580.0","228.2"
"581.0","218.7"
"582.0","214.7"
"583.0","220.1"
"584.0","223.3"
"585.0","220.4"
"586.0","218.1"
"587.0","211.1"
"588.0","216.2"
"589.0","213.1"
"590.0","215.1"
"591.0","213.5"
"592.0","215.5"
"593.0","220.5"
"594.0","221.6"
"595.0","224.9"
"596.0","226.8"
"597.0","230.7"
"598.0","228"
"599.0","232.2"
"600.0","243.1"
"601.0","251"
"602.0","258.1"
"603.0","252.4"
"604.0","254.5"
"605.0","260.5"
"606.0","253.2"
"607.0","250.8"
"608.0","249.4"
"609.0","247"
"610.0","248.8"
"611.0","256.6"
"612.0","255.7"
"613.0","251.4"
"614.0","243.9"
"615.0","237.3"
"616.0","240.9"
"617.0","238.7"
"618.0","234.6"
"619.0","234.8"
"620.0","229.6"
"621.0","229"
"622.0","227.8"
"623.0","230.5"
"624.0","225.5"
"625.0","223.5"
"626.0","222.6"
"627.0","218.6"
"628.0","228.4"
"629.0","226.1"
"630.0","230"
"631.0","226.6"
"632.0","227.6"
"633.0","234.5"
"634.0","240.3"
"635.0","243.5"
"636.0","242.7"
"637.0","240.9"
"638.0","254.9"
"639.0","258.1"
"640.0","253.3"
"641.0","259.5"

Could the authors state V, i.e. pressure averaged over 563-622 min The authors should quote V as 234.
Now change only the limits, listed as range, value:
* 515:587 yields 236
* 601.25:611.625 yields 253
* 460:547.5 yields 235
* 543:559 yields 224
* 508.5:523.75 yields 243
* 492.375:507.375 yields 225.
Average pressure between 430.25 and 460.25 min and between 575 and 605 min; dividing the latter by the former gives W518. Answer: 0.9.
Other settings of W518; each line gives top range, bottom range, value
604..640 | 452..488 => 1.04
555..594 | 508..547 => 0.93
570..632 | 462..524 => 1.01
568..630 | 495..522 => 0.99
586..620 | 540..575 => 1.03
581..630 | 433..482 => 0.99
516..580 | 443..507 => 1.03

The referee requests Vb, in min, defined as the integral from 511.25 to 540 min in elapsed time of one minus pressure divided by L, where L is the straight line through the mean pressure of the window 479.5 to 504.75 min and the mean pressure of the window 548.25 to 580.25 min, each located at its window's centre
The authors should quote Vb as -2.76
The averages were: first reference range 225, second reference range 231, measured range 250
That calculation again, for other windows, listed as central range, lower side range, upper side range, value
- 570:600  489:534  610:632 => 1.6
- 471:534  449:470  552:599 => -0.9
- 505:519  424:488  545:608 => -0.3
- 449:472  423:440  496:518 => 0.8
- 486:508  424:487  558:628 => 1.0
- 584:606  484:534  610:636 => 0.5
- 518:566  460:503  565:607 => -2.4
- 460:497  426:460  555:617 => 2.3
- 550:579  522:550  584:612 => 1.1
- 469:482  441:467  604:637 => 1.0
